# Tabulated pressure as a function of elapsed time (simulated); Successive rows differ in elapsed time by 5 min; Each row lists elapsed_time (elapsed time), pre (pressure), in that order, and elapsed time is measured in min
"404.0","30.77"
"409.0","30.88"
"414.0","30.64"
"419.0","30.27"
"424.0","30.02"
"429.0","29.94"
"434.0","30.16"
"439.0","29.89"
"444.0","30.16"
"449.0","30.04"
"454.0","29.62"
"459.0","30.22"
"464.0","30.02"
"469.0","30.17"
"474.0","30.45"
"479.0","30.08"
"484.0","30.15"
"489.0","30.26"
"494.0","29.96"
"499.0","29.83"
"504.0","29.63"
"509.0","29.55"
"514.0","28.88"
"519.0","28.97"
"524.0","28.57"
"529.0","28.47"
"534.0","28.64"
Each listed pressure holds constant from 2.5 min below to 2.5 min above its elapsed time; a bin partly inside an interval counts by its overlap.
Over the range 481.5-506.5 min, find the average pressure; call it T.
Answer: 30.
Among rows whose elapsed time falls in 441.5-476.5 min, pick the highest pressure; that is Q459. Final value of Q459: 30.45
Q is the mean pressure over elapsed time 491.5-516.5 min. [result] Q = 29.6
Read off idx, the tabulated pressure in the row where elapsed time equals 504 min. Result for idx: 29.63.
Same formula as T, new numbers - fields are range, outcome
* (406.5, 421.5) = 30.6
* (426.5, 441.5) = 30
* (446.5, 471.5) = 30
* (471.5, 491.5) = 30.2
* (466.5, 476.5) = 30.3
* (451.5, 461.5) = 29.9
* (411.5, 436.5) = 30.2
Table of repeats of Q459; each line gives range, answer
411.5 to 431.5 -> 30.64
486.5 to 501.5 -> 30.26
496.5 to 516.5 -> 29.83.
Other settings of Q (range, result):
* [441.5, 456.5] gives 29.9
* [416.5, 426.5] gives 30.1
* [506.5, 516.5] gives 29.2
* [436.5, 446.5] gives 30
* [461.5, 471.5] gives 30.1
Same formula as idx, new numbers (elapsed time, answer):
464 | 30.02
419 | 30.27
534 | 28.64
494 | 29.96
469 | 30.17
